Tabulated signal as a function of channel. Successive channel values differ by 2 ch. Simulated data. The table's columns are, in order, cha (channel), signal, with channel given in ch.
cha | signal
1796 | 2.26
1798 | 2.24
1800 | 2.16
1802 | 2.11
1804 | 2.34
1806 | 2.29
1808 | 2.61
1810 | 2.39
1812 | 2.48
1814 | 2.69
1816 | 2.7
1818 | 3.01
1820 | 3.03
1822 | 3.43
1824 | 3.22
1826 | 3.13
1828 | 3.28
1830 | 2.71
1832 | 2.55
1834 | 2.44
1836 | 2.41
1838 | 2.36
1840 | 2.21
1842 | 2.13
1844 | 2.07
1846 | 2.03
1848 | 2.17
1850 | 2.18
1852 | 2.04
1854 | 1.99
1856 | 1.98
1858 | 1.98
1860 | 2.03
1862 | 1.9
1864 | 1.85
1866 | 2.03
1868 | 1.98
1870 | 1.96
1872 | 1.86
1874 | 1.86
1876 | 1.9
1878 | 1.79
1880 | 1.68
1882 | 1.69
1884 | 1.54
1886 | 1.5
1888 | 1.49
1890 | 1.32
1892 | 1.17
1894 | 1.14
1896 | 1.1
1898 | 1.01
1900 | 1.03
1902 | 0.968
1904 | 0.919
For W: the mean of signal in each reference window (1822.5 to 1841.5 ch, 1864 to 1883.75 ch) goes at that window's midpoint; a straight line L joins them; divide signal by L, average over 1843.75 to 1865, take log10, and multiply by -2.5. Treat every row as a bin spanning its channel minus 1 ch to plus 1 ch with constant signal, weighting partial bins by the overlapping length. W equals 0.12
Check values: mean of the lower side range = 2.71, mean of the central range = 2.02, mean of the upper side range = 1.85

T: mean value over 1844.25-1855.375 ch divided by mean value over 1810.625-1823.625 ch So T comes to 0.72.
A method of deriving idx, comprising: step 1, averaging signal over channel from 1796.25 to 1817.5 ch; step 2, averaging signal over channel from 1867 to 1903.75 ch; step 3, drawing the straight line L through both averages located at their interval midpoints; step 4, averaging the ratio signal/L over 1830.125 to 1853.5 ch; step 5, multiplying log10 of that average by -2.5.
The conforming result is -0.13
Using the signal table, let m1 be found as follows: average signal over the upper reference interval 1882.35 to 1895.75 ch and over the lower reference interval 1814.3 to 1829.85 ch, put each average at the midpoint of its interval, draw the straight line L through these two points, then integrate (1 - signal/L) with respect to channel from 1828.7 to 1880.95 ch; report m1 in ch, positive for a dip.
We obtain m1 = 2.86 ch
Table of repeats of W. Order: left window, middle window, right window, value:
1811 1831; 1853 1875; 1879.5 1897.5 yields 0.00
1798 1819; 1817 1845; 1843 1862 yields -0.20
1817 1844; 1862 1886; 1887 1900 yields -0.10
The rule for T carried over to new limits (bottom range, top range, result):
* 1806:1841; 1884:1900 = 0.46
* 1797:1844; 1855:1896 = 0.66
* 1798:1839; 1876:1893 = 0.58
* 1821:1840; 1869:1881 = 0.66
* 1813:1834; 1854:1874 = 0.66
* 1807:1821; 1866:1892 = 0.63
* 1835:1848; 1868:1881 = 0.84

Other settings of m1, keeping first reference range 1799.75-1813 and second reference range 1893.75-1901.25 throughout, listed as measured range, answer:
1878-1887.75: -2.7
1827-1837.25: -3.5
